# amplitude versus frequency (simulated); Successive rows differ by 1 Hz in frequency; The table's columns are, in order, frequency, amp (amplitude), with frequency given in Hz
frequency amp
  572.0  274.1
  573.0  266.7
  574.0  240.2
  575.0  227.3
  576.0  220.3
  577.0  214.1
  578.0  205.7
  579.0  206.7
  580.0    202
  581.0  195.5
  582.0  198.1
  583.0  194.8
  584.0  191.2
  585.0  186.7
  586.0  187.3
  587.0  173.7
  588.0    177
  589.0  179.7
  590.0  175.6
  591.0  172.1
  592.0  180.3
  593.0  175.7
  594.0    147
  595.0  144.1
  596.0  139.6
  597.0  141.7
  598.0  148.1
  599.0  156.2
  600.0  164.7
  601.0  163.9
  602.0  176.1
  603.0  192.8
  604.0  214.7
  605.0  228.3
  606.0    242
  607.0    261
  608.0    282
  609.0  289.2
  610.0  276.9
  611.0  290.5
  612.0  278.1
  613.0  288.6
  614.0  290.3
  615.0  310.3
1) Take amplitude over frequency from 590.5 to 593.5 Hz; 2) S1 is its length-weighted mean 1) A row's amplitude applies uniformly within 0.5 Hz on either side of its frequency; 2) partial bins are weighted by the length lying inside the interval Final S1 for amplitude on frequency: 176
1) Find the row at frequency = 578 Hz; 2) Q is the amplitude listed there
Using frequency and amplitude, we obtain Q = 205.7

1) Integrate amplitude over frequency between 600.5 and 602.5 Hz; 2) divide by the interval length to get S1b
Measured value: 170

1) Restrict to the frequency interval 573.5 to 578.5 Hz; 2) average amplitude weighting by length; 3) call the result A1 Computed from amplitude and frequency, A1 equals 222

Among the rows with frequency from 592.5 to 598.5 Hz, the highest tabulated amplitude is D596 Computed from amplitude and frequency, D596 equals 175.7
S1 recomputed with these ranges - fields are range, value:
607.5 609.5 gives 286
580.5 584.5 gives 195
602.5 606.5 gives 219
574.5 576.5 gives 224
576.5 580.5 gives 207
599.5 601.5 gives 164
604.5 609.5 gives 260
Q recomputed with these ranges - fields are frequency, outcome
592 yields 180.3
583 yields 194.8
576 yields 220.3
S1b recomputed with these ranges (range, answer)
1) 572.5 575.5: 245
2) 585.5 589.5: 179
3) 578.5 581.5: 201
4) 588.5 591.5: 176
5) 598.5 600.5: 160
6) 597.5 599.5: 152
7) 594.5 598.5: 143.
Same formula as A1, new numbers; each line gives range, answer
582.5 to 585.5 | 191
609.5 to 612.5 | 282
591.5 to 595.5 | 162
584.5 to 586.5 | 187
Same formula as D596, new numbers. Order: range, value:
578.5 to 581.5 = 206.7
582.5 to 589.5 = 194.8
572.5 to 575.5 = 266.7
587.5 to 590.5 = 179.7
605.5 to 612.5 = 290.5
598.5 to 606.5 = 242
